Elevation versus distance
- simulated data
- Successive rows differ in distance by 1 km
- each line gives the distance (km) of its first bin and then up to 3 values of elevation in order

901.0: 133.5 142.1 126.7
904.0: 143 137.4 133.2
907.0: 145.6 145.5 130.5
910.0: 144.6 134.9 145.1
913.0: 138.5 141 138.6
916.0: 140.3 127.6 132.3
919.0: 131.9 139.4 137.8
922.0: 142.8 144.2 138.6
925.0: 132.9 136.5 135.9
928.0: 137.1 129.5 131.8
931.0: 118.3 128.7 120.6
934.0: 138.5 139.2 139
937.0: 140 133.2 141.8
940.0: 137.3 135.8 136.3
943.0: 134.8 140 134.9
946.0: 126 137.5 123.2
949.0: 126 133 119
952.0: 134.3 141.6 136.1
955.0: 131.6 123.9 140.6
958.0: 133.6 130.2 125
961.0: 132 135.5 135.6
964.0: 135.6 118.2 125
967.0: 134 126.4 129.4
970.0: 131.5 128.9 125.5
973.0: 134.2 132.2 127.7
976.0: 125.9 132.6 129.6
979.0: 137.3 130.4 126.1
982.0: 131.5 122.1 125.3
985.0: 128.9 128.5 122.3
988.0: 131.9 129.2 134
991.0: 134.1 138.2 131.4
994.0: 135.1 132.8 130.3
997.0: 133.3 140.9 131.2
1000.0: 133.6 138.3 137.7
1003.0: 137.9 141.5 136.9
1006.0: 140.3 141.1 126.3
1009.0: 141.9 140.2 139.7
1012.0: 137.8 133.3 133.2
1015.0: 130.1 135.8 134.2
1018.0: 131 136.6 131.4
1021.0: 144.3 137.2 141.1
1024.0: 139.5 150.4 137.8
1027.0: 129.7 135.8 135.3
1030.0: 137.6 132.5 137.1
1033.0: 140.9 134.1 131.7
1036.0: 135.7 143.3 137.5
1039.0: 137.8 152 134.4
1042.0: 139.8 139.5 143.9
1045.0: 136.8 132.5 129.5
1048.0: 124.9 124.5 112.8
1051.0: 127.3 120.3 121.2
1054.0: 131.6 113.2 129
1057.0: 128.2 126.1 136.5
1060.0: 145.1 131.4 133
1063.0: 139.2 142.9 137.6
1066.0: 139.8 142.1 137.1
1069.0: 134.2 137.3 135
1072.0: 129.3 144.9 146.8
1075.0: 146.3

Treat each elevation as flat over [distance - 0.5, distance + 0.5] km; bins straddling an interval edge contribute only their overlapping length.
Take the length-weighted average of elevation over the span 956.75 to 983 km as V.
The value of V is 130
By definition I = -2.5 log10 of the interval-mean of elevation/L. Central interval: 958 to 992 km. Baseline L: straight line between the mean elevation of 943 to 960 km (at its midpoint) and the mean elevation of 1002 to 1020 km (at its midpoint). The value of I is 0.031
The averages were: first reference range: 132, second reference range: 136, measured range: 130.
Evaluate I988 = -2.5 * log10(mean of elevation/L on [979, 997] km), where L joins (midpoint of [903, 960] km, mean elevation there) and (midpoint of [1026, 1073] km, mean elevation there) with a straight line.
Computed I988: 0.03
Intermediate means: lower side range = 135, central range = 130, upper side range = 134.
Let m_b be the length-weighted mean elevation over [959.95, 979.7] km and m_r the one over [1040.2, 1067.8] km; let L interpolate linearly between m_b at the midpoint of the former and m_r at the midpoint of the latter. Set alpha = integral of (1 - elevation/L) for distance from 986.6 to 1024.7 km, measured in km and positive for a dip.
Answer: -1.3 km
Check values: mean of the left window 130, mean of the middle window 136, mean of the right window 132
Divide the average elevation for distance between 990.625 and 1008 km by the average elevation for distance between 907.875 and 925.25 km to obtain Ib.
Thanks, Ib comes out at 1.0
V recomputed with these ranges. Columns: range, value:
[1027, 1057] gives 133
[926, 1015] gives 133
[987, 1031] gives 136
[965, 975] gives 129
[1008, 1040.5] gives 137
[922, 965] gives 133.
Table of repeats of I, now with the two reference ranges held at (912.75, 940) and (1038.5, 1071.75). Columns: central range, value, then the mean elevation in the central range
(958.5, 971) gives 0.04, 130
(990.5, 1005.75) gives -0.01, 136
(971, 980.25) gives 0.03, 131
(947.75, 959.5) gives 0.03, 131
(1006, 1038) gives -0.02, 137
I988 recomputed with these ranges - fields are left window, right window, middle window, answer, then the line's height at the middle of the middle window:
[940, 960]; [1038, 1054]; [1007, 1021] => -0.03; 132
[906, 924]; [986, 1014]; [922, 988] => 0.04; 137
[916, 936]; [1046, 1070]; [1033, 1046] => -0.06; 131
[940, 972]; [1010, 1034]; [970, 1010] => 0.01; 134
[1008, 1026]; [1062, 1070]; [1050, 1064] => 0.07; 138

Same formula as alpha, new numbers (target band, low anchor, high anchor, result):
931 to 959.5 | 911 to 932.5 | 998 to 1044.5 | 0.6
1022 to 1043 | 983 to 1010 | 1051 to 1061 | -1.3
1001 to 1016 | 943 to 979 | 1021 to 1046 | -0.1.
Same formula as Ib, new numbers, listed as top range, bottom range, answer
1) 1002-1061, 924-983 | 1.02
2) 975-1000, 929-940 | 0.98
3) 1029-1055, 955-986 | 1.03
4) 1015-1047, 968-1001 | 1.05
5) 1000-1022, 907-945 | 1.00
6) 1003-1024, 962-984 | 1.06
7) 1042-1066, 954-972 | 1.01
